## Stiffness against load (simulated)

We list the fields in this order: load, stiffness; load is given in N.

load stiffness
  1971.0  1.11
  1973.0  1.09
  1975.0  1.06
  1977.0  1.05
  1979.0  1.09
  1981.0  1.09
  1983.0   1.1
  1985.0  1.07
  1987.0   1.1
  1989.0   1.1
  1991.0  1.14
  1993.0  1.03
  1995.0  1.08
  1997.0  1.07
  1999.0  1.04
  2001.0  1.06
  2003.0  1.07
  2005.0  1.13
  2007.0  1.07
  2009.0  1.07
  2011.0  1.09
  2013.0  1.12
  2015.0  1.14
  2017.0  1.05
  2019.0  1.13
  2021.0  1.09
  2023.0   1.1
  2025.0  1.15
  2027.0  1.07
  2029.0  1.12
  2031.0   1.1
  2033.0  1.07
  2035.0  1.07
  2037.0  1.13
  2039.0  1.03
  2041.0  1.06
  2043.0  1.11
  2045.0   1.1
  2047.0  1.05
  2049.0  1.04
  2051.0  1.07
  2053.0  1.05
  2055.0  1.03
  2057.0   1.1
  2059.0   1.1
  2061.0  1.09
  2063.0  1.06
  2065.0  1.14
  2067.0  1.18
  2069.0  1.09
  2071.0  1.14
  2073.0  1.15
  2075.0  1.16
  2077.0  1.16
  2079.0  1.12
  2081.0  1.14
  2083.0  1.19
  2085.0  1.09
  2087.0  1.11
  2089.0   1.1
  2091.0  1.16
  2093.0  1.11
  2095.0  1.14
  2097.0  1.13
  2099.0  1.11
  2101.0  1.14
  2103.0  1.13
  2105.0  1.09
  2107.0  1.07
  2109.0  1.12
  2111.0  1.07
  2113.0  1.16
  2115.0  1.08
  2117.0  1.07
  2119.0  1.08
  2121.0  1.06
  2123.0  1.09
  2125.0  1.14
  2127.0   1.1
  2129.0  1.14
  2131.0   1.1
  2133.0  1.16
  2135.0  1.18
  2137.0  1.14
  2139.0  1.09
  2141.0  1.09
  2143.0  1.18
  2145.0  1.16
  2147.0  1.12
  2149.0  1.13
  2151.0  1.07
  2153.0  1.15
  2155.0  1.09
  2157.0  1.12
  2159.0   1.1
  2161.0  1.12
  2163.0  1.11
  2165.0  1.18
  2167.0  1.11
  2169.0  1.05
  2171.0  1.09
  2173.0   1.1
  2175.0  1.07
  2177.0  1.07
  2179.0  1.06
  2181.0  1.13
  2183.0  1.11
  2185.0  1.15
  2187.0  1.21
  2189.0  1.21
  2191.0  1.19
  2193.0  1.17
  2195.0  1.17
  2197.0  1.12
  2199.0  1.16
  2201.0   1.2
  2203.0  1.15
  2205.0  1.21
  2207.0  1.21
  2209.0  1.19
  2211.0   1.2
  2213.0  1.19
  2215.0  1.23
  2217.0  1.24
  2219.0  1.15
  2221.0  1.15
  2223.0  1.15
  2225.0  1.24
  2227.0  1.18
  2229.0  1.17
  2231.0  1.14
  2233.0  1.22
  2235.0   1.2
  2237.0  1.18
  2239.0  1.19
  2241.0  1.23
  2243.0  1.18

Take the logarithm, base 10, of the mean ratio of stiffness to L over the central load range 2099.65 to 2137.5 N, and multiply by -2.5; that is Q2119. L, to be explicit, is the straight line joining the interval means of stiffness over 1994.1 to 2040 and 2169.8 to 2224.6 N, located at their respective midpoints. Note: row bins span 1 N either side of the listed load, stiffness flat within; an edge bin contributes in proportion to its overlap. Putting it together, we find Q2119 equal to 0.02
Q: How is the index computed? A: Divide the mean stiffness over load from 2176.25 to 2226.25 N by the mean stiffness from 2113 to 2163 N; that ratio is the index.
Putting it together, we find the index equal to 1.05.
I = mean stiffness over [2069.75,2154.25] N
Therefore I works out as 1.12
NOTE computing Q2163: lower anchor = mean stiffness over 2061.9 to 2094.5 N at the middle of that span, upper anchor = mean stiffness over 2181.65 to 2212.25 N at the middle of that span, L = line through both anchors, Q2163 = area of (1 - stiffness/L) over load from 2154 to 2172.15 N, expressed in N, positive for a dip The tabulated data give 0.9 N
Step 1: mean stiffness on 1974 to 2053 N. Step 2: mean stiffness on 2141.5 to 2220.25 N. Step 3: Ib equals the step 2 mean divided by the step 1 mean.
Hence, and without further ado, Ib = 1.06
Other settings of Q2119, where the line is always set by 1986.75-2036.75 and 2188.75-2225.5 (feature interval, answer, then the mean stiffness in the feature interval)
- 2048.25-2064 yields 0.044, 1.07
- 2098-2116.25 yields 0.028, 1.11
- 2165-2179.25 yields 0.078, 1.09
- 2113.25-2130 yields 0.044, 1.1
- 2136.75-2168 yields 0.034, 1.12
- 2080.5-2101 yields 0.000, 1.13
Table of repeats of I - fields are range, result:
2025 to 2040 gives 1.09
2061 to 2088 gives 1.13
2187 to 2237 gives 1.19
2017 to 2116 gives 1.11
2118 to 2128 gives 1.09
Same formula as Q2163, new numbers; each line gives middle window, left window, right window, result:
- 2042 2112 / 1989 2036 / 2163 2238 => 0.27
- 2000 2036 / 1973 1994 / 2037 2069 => -0.38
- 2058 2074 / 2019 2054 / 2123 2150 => -0.30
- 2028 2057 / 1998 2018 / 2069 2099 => 0.83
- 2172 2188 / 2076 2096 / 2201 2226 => 0.88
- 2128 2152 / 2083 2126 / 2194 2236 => 0.07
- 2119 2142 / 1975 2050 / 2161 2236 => 0.33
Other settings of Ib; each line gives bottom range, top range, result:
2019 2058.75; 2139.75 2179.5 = 1.02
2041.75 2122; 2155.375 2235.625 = 1.04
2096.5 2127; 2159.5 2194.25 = 1.02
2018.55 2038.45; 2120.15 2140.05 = 1.02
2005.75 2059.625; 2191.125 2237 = 1.09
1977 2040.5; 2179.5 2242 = 1.08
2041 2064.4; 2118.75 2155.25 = 1.04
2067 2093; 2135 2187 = 0.98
